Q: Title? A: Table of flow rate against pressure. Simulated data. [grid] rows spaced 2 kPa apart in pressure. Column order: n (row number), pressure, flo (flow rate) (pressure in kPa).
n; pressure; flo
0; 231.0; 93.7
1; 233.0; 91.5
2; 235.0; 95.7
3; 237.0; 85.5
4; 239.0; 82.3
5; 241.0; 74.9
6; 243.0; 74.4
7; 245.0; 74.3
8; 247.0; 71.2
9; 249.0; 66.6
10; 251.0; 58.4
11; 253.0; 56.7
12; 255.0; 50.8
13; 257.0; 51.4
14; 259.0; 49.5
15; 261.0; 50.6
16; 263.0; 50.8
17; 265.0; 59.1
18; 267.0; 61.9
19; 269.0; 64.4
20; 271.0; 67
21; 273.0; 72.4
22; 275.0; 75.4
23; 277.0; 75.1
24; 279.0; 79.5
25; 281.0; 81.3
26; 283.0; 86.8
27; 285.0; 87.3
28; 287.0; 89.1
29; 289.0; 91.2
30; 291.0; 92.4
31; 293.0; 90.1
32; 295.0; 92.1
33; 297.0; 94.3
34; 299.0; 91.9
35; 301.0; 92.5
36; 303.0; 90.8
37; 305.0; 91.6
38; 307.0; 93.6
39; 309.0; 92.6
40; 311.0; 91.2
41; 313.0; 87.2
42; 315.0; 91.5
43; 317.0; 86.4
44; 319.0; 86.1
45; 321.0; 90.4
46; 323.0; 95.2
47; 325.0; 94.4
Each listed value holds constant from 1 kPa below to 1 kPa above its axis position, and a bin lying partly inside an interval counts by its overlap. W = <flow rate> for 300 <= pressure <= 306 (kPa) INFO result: 91.6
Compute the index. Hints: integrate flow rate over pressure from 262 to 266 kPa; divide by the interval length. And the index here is 55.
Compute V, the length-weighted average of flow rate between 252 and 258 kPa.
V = 53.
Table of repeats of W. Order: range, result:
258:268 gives 54.4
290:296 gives 91.5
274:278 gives 75.2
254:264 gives 50.6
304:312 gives 92.2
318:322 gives 88.2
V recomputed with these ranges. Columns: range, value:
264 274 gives 65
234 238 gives 90.6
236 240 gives 83.9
